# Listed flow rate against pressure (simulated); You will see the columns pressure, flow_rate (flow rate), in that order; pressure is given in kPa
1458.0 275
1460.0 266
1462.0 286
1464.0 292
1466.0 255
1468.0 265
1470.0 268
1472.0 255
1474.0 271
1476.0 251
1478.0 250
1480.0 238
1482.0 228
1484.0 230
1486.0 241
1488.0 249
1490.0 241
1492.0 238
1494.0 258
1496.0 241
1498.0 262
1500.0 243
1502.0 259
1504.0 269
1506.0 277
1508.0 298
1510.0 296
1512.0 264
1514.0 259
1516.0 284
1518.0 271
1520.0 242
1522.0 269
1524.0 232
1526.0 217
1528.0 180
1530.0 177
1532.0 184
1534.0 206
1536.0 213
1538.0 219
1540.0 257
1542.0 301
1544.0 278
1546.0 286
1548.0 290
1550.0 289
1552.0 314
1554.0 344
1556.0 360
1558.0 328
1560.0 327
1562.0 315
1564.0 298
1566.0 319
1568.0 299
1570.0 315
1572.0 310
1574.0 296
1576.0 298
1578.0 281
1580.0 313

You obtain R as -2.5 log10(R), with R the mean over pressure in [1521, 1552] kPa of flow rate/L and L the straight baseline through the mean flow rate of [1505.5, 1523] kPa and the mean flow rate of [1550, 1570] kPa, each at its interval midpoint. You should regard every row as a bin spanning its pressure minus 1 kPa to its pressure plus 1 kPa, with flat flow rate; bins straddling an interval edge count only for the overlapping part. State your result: 0.22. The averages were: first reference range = 273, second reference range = 321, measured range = 242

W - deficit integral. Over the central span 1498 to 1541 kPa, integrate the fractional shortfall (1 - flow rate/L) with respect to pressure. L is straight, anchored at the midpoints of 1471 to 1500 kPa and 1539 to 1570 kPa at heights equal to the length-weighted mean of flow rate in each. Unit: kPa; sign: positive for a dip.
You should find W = 4.8 kPa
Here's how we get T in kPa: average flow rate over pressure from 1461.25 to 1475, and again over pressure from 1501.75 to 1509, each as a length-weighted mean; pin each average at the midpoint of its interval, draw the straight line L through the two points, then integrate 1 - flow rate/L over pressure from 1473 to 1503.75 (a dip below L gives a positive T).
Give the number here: 3.0 kPa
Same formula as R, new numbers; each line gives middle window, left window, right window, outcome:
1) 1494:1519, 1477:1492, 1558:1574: -0.037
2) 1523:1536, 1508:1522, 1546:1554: 0.378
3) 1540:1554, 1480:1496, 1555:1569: 0.039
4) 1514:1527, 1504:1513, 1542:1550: 0.124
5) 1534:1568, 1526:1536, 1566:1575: -0.174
